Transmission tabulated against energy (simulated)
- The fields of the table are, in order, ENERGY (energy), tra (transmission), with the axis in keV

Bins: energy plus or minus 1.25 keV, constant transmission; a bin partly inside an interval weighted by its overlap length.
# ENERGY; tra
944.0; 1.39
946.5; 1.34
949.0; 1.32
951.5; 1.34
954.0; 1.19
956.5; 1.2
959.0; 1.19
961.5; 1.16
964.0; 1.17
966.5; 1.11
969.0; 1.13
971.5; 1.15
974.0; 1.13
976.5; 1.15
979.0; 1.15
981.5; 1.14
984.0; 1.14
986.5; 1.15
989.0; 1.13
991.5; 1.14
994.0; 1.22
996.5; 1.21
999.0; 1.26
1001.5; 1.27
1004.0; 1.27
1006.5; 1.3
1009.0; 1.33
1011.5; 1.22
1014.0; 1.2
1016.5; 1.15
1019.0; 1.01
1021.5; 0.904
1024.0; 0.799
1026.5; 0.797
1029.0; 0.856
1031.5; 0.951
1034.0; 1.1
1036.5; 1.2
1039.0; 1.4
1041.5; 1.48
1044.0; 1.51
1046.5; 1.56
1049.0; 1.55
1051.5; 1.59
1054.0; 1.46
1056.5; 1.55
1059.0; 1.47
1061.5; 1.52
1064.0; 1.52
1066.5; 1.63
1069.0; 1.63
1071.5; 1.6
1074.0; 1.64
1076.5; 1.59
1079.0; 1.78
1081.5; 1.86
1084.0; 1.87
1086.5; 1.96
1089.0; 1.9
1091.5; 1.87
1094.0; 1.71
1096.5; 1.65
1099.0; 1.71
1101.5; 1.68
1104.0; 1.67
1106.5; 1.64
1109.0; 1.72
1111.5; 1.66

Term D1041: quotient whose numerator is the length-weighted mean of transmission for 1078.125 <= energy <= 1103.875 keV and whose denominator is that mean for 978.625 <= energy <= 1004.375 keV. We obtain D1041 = 1.51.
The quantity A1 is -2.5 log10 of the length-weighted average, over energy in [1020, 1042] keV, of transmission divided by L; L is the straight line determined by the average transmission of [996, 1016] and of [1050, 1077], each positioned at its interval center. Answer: 0.32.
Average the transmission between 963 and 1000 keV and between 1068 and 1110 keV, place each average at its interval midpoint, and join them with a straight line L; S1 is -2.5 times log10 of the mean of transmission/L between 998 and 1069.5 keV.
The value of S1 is 0.12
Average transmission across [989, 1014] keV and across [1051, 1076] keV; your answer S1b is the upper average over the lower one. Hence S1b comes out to 1.3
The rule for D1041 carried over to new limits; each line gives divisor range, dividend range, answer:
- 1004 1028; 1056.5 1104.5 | 1.56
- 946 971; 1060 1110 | 1.41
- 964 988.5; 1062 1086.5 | 1.48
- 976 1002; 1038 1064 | 1.28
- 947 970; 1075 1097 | 1.49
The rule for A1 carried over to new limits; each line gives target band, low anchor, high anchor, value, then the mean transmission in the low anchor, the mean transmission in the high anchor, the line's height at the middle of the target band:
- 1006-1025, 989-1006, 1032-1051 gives 0.161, 1.22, 1.39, 1.29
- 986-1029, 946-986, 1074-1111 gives 0.203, 1.18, 1.75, 1.37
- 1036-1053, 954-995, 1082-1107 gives 0.025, 1.15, 1.77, 1.52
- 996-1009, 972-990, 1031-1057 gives -0.035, 1.14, 1.4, 1.23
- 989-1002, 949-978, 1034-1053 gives 0.068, 1.18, 1.45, 1.29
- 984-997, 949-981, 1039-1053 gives 0.108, 1.18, 1.52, 1.29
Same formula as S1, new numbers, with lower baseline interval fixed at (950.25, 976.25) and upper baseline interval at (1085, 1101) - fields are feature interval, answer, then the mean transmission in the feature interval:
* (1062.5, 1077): 0.06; 1.6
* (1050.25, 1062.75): 0.07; 1.52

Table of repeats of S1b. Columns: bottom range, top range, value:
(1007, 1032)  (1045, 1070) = 1.50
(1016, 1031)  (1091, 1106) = 1.87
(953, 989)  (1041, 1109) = 1.44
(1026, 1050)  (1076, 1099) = 1.44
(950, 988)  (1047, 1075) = 1.34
